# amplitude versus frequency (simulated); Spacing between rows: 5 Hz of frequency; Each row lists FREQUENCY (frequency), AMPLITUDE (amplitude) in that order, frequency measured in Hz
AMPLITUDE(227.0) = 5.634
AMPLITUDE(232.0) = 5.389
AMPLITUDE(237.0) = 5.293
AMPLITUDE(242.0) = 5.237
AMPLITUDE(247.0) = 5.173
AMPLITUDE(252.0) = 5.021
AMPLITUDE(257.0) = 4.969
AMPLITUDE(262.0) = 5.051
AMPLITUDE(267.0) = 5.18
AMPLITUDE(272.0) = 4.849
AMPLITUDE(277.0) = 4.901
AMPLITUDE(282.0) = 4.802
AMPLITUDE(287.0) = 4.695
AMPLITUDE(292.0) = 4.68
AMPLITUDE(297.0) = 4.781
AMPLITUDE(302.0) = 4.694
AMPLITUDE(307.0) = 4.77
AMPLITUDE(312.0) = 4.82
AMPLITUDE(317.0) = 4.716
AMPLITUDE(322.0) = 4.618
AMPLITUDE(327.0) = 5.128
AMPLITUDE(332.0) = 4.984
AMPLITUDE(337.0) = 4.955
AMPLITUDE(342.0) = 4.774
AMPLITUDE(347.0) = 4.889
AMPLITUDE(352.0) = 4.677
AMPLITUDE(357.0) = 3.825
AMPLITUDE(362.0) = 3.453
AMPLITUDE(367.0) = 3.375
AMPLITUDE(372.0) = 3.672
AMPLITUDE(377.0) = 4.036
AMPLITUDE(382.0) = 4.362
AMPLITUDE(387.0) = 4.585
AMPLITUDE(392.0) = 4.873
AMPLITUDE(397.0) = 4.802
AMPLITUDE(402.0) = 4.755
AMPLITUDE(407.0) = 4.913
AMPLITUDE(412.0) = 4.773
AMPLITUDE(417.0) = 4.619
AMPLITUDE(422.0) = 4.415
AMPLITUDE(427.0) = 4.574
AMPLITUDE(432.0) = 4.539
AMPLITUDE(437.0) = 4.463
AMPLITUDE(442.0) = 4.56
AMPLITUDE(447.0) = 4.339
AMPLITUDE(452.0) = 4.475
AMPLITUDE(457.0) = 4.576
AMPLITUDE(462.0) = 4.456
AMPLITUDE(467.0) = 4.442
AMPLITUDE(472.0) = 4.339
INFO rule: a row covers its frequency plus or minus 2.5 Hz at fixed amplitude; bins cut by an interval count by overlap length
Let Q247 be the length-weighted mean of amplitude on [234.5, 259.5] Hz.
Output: 5.14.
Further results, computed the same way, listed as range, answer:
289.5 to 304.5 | 4.72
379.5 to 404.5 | 4.68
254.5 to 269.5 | 5.07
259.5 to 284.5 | 4.96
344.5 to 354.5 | 4.78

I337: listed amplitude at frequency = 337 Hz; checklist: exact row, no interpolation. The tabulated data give 4.955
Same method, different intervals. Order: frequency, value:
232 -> 5.389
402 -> 4.755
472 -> 4.339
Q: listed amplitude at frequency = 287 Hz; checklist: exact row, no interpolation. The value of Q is 4.695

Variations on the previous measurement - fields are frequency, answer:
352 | 4.677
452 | 4.475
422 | 4.415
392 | 4.873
